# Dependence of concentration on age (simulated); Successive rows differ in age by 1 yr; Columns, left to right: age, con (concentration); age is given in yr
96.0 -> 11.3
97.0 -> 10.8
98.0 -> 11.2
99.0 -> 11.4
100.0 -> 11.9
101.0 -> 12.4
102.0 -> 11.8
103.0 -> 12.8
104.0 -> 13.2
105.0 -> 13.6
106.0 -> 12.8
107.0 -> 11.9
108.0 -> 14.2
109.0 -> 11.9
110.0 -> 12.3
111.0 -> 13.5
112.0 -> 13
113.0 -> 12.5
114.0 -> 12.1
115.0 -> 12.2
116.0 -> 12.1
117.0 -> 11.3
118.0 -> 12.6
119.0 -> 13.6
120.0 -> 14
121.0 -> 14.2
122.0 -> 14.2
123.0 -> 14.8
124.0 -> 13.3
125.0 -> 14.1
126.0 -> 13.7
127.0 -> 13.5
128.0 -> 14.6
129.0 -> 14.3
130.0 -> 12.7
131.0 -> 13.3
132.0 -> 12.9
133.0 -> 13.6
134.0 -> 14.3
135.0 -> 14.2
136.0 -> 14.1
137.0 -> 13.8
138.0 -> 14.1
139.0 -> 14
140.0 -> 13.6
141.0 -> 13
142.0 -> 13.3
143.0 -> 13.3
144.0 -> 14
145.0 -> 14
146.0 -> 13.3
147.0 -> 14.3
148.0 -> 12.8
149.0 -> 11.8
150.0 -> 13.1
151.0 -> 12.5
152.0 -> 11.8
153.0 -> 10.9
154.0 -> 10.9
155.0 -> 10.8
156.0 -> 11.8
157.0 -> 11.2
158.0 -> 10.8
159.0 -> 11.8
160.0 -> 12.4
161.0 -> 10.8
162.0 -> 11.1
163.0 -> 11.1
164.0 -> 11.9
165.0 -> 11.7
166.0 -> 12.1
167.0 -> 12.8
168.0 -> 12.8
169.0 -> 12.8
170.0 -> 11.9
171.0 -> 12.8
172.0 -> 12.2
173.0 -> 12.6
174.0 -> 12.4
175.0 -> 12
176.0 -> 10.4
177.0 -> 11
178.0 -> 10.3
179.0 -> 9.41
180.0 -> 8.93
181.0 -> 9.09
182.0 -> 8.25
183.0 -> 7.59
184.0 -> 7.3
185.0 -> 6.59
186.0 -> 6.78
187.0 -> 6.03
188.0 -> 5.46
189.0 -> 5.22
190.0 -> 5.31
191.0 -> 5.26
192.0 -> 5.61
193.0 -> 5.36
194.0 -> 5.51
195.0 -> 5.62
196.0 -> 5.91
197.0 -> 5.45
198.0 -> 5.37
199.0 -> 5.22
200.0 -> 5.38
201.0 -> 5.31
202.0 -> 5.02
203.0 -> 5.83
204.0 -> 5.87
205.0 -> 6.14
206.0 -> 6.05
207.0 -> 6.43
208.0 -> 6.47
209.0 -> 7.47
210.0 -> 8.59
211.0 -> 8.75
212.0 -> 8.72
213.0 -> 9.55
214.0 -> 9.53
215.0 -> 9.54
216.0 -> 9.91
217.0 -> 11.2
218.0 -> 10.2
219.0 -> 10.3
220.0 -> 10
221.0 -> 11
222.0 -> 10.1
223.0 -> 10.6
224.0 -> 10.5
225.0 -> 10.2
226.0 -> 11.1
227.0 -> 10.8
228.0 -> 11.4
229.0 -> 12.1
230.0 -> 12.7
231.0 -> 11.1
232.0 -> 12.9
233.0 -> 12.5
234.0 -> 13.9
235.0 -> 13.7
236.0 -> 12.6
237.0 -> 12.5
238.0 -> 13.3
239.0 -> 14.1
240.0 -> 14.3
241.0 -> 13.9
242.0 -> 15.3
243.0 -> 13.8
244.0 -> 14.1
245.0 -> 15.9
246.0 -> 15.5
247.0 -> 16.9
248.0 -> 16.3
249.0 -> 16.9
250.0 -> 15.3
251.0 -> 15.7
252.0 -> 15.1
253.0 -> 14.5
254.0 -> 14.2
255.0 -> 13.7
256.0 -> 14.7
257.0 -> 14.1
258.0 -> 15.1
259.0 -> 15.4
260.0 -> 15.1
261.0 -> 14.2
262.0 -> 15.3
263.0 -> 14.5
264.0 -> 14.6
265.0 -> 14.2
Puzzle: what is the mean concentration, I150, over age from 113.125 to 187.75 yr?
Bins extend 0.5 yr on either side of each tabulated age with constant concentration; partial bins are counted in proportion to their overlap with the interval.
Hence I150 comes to 12.1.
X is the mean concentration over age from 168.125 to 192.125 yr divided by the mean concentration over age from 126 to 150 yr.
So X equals 0.7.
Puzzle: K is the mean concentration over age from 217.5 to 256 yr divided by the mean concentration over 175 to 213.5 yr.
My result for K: 1.89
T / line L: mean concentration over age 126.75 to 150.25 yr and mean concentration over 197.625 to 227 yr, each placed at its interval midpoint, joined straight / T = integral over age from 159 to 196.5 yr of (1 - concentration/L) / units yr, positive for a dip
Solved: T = 5.5 yr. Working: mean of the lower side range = 13.6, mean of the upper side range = 8.34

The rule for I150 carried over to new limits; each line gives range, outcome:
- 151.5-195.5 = 9.74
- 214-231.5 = 10.7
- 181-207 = 5.97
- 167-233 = 8.79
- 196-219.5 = 7.46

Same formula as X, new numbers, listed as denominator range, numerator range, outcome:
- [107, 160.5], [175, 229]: 0.61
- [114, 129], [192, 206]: 0.41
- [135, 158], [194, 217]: 0.54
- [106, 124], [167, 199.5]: 0.65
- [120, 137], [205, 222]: 0.64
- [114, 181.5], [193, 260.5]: 0.88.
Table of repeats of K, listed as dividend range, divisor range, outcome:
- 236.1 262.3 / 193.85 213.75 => 2.28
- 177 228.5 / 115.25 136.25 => 0.58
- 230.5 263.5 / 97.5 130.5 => 1.11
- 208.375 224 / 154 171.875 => 0.82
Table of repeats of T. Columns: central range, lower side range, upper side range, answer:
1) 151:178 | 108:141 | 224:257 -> 3.6 yr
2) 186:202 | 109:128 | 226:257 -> 9.6 yr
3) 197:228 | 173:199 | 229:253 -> 7.2 yr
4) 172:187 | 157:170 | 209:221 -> 2.3 yr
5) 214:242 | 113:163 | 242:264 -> 5.5 yr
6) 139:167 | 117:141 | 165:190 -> -1.1 yr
